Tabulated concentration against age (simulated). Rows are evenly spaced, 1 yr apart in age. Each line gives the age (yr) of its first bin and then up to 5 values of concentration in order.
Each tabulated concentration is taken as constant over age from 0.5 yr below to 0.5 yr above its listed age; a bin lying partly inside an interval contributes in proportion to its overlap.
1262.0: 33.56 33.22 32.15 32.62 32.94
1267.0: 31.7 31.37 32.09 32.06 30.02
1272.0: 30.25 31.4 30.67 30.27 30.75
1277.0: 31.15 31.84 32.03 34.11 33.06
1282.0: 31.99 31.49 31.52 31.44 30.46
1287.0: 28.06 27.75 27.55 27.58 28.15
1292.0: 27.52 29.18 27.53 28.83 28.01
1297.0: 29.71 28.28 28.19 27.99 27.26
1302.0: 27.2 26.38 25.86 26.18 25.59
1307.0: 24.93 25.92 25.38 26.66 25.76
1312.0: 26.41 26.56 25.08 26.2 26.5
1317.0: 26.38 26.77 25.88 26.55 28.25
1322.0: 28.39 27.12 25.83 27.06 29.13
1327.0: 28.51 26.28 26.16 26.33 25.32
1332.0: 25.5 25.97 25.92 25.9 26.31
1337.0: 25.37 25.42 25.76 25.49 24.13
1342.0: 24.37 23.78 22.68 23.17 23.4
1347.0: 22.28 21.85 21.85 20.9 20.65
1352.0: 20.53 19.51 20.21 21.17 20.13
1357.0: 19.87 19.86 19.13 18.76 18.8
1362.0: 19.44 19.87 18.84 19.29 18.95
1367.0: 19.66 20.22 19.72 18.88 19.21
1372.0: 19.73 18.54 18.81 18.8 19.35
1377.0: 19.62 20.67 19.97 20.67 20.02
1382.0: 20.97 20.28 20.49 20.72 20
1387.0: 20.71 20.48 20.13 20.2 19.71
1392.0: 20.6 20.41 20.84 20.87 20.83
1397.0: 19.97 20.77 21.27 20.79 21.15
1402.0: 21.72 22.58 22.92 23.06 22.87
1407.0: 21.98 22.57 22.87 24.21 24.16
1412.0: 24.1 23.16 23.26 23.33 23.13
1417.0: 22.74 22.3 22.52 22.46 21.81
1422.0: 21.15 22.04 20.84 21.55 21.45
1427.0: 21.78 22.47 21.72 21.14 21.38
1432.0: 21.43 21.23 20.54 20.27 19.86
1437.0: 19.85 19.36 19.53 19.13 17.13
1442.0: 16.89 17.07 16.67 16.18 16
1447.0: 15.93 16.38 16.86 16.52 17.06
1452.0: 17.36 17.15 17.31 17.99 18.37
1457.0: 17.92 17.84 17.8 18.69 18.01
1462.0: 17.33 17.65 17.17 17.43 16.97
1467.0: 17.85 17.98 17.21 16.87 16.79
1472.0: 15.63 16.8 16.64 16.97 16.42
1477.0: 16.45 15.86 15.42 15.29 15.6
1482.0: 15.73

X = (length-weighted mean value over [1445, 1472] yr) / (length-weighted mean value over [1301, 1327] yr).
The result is 0.7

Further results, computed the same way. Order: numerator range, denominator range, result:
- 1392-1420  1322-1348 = 0.87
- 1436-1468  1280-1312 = 0.62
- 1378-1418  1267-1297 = 0.71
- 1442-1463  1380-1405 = 0.83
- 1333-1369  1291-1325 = 0.81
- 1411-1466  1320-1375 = 0.86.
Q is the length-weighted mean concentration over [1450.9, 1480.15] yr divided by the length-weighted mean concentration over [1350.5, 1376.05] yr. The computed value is 0.9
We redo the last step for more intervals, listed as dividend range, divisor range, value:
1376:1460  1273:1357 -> 0.77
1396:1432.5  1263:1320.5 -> 0.77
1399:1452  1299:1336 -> 0.78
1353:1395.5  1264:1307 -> 0.67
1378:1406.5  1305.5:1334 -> 0.79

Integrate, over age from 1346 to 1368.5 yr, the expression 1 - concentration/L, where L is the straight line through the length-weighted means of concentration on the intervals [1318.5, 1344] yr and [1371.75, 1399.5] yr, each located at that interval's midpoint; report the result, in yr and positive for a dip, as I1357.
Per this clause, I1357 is 3.0 yr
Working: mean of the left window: 26.1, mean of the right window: 20.2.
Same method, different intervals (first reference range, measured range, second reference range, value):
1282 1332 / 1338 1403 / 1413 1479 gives 7.7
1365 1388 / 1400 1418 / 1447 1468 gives -3.8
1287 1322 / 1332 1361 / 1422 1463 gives 2.3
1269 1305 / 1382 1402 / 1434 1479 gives 1.3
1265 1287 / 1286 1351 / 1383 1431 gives 4.9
